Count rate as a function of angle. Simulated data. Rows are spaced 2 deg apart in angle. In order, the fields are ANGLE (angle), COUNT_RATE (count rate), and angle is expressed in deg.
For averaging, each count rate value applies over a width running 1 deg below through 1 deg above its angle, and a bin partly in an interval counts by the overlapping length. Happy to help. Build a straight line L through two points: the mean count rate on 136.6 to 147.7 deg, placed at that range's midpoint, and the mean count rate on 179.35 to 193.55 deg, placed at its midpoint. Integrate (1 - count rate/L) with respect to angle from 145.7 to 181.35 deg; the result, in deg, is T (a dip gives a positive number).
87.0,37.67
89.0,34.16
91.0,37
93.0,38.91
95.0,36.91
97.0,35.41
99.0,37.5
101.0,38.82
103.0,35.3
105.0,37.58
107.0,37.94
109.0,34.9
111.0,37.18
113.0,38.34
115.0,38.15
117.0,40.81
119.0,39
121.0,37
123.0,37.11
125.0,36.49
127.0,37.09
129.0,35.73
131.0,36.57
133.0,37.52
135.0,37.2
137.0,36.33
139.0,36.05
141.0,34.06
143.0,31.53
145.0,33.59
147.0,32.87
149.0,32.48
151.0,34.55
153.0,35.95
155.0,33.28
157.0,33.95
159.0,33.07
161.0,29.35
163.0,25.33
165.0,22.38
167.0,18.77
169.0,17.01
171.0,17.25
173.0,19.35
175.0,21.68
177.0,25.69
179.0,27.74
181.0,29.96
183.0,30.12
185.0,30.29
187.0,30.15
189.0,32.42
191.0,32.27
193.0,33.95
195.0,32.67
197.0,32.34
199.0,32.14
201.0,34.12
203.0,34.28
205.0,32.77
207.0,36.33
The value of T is 5.9 deg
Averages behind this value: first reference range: 34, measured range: 27.3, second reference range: 31.1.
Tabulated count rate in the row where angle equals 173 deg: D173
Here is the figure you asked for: 19.35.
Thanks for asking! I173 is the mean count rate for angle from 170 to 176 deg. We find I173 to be 19.4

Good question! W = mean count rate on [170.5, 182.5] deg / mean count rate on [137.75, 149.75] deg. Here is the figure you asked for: 0.72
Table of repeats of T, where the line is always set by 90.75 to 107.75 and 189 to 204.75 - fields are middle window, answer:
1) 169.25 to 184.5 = 4.3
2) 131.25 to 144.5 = 0.1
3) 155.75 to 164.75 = 1.2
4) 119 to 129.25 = -0.2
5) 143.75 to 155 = 0.4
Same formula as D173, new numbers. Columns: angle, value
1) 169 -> 17.01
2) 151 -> 34.55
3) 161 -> 29.35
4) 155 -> 33.28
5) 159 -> 33.07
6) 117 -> 40.81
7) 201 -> 34.12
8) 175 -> 21.68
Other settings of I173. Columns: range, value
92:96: 37.9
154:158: 33.6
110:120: 38.7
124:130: 36.4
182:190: 30.7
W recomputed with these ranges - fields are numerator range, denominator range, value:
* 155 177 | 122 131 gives 0.66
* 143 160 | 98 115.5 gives 0.90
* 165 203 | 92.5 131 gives 0.74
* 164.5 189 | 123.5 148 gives 0.69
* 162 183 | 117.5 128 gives 0.61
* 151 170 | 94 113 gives 0.76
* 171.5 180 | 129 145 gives 0.65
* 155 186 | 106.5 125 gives 0.68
